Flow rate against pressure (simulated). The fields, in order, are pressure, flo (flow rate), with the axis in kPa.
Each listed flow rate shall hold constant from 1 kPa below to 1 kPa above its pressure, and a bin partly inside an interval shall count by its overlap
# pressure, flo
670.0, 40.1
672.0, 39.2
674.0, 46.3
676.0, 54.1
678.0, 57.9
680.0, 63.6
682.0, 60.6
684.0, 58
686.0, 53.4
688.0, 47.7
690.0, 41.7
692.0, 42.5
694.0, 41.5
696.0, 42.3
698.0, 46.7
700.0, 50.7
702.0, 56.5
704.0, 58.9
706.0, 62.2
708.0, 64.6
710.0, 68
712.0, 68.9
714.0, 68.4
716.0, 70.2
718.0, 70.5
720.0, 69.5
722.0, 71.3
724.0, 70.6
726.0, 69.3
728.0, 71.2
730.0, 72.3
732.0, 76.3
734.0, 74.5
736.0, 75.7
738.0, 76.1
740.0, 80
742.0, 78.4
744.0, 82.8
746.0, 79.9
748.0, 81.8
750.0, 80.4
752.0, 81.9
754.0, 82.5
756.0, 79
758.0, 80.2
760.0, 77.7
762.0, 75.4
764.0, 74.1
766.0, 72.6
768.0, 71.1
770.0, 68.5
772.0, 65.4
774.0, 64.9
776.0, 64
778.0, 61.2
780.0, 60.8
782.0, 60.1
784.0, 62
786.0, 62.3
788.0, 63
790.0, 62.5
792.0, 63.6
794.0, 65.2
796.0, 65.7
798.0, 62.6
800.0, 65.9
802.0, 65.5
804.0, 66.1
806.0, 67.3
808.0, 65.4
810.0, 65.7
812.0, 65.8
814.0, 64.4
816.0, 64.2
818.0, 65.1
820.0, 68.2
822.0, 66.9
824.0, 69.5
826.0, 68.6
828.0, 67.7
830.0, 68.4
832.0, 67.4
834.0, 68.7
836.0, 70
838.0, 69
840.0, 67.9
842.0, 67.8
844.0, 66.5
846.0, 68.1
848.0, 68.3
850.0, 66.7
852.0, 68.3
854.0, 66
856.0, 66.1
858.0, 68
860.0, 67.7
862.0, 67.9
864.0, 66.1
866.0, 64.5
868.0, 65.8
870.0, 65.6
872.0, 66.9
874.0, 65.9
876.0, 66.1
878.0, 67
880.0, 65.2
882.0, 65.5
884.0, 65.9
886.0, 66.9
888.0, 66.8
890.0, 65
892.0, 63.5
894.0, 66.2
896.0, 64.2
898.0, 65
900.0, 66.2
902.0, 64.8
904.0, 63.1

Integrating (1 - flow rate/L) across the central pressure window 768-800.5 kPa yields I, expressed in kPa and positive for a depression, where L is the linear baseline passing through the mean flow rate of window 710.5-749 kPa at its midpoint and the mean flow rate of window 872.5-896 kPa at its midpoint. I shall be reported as 3.3 kPa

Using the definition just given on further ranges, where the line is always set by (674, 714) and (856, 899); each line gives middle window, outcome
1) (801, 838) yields -2.7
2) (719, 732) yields -3.3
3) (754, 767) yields -4.0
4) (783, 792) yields -0.3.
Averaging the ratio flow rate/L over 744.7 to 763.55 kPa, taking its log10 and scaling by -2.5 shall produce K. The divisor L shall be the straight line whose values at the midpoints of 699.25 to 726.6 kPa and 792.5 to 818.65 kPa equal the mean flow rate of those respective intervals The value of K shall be -0.21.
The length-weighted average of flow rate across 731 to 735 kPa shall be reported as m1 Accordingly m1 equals 75.4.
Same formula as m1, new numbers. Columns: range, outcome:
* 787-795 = 63.6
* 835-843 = 68.7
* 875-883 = 65.9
